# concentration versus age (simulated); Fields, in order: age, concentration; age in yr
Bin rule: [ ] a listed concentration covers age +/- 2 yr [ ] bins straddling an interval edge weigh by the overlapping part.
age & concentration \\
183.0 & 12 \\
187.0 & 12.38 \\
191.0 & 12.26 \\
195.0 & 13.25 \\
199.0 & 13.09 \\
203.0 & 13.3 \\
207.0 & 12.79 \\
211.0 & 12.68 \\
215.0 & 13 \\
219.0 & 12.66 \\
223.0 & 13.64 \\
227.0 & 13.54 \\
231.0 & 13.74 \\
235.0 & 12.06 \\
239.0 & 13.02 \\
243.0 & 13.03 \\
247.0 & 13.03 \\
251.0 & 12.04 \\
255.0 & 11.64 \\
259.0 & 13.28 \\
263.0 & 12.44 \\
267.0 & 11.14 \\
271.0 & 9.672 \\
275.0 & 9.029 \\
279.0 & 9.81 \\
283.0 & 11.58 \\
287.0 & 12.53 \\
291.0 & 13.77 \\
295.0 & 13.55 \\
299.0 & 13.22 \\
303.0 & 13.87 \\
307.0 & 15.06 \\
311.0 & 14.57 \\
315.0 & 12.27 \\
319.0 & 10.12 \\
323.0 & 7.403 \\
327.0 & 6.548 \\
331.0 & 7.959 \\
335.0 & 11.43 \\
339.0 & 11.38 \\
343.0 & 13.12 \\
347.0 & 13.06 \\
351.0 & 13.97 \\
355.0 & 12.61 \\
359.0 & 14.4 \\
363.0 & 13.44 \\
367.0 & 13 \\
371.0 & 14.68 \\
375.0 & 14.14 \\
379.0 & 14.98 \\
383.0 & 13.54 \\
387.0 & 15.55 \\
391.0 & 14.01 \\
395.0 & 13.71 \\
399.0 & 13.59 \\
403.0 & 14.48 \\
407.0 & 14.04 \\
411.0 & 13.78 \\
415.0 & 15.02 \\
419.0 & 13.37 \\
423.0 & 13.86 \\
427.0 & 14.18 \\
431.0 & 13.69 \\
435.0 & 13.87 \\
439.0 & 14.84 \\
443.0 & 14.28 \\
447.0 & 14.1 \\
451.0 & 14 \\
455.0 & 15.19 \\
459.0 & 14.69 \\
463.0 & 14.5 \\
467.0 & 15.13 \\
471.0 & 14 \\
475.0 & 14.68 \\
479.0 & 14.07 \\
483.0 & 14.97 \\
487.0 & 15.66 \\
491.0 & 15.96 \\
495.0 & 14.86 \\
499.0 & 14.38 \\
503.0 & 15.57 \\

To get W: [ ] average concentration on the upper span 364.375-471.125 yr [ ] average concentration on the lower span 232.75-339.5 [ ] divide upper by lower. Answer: 1.2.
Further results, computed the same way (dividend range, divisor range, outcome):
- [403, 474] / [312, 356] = 1.30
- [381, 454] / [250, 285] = 1.27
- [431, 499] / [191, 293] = 1.18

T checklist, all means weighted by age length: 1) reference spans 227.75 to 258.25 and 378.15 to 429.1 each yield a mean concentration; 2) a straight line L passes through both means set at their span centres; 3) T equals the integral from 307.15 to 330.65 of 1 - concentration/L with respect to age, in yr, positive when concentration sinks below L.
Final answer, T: 5.2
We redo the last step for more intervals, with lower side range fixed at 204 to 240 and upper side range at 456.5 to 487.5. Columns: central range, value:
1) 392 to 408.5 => 0.3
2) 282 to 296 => 0.6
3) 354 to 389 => -0.2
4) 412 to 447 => 0.6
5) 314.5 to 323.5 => 2.4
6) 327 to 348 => 4.5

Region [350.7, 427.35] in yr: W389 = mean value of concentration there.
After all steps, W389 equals 14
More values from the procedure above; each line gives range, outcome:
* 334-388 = 13.5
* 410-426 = 14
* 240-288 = 11.6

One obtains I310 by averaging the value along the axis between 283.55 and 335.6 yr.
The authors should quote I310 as 11.7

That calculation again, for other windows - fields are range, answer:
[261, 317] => 12.3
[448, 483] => 14.5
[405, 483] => 14.3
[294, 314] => 14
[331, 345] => 11.4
